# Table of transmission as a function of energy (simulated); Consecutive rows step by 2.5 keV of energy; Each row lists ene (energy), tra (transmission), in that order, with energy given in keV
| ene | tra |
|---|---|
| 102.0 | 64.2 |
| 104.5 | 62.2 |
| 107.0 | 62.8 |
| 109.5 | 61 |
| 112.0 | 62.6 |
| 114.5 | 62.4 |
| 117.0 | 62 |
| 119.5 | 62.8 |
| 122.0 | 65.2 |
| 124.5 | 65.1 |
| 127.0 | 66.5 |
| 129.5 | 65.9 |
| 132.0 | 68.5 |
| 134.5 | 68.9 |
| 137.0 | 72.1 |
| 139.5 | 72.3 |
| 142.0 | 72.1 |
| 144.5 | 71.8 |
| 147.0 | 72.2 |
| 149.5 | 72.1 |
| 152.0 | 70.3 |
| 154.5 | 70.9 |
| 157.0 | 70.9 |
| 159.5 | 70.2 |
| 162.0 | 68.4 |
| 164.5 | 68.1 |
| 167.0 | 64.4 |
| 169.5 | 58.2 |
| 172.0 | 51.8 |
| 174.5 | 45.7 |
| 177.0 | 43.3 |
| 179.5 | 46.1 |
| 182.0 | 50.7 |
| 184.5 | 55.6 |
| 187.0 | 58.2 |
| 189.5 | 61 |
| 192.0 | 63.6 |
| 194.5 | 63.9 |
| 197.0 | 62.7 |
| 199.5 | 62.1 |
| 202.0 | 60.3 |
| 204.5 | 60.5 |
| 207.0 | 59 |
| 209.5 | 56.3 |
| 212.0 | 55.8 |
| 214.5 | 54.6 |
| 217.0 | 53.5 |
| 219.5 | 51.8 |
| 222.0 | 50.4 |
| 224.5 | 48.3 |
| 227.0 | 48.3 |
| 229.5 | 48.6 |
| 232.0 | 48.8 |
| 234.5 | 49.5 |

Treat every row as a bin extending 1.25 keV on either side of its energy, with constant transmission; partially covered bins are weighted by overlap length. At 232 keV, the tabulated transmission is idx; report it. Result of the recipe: 48.8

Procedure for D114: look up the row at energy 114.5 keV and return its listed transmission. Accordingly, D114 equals 62.4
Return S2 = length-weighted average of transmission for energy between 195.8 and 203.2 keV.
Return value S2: 61.7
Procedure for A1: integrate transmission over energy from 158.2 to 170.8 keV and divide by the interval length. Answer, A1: 65.8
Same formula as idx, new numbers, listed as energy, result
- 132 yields 68.5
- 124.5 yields 65.1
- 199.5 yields 62.1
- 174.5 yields 45.7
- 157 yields 70.9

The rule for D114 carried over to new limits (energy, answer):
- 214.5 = 54.6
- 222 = 50.4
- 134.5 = 68.9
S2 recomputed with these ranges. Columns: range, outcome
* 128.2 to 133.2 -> 67.2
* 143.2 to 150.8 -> 72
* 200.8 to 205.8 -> 60.4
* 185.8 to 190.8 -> 59.7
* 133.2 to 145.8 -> 71.4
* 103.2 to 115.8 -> 62.2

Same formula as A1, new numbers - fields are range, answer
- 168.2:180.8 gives 49.1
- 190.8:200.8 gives 63.1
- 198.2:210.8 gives 59.6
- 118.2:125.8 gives 64.4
